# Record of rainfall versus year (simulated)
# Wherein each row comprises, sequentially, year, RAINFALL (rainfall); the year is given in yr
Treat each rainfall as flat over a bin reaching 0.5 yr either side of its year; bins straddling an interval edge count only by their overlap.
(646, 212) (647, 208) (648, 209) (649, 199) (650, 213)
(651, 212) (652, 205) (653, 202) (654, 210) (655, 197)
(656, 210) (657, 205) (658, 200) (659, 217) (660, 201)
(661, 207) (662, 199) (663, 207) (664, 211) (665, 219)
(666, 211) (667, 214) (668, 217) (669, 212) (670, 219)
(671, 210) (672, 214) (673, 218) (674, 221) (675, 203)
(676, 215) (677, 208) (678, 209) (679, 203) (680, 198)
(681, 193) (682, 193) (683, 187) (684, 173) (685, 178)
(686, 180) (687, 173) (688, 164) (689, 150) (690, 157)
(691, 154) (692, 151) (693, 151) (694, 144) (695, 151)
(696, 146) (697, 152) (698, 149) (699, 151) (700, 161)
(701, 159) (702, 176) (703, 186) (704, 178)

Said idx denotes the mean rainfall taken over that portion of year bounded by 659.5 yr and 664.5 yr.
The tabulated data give 205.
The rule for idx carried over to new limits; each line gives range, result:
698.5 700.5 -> 156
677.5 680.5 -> 203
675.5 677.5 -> 212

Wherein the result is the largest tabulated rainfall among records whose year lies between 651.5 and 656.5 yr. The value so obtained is 210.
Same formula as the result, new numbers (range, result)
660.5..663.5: 207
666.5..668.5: 217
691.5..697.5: 152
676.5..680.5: 209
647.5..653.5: 213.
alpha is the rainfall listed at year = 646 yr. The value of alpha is 212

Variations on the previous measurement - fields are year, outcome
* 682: 193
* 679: 203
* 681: 193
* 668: 217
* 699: 151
